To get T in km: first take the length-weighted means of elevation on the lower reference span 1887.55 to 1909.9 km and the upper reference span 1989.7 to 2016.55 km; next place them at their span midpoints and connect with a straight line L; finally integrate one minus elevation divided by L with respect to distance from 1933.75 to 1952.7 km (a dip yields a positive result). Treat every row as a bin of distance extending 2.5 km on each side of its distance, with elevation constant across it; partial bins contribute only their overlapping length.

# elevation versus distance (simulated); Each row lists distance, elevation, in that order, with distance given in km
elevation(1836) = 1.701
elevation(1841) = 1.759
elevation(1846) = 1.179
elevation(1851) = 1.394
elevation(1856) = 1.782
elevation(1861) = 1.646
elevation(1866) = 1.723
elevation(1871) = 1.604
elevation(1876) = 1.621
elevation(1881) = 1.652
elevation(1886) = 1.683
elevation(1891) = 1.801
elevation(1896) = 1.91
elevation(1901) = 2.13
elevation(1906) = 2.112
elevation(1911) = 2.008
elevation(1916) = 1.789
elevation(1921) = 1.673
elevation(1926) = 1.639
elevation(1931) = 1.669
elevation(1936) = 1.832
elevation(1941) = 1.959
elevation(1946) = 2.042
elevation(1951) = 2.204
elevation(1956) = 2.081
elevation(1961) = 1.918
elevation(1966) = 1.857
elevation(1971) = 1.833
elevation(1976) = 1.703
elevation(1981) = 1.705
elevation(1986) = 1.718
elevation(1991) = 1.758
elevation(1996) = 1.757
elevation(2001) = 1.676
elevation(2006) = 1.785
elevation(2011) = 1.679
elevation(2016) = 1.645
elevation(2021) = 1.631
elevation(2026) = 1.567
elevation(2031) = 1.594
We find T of -1.4 km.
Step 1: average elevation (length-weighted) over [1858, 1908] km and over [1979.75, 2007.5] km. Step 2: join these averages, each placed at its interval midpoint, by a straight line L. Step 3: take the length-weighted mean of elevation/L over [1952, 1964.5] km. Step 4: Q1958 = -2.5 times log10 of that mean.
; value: -0.15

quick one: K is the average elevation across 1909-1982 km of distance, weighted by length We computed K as 1.86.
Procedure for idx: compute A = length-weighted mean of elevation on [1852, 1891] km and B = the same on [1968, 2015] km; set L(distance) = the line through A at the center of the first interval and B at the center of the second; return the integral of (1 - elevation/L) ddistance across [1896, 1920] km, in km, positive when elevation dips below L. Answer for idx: -4.1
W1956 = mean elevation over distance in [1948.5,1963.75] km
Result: 2.06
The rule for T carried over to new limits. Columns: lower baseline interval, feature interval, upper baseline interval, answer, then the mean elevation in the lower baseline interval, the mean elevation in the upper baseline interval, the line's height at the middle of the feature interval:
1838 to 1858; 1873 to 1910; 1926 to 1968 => -3.1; 1.53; 1.93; 1.7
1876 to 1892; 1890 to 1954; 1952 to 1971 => -3.2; 1.69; 1.96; 1.82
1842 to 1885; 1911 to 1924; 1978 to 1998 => -1.0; 1.59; 1.73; 1.65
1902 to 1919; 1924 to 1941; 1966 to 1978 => 1.4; 1.98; 1.79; 1.91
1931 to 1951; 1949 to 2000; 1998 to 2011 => -0.5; 1.94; 1.72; 1.83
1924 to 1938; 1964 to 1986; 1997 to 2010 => -0.6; 1.71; 1.73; 1.72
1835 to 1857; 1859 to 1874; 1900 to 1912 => 0.6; 1.54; 2.09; 1.73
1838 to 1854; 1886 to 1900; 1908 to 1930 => -1.6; 1.46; 1.78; 1.67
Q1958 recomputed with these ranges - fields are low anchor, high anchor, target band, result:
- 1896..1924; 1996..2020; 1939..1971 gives -0.10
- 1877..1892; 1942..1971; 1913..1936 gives 0.09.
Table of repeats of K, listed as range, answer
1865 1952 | 1.83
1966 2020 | 1.73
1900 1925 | 1.91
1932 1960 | 2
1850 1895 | 1.67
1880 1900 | 1.8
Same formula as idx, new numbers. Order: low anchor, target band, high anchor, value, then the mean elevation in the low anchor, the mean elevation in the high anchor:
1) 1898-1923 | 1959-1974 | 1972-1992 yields -0.7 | 1.95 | 1.73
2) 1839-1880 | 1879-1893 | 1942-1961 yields 0.1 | 1.59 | 2.07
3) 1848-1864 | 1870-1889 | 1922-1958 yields 0.4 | 1.6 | 1.91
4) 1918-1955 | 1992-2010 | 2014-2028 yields -0.7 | 1.87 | 1.61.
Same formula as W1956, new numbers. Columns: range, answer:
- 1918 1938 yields 1.7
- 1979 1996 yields 1.73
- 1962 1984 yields 1.78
